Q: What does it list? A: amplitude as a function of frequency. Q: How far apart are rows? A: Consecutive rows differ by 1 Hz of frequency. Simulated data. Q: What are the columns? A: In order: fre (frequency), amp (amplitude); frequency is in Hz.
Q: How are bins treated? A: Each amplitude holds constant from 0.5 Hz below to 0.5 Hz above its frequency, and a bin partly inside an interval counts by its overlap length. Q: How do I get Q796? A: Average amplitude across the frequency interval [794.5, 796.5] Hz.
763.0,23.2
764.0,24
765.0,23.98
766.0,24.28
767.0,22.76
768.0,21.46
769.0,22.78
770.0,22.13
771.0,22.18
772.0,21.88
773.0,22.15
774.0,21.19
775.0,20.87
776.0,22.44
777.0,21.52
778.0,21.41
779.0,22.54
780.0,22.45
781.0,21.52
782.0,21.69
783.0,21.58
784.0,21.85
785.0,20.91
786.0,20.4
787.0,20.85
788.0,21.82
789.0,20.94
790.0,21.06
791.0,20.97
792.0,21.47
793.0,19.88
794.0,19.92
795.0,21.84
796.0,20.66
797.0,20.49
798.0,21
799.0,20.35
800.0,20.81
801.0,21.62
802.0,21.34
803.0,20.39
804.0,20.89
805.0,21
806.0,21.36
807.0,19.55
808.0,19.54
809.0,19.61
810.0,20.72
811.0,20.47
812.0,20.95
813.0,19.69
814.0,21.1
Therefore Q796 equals 21.2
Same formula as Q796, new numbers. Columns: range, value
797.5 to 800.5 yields 20.7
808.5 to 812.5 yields 20.4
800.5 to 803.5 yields 21.1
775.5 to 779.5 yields 22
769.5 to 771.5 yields 22.2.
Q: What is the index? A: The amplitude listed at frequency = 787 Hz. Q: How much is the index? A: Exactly 20.85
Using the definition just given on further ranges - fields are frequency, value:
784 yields 21.85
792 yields 21.47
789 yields 20.94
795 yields 21.84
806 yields 21.36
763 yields 23.2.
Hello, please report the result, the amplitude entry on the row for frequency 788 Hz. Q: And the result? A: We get 21.82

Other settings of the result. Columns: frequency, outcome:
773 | 22.15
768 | 21.46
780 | 22.45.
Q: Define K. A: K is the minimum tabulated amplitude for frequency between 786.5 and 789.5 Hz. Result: 20.85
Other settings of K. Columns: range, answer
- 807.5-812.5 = 19.54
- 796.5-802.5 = 20.35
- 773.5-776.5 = 20.87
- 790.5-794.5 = 19.88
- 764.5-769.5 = 21.46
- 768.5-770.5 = 22.13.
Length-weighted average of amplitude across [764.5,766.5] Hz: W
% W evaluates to 24.1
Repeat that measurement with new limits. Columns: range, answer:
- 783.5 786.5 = 21.1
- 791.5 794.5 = 20.4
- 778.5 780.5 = 22.5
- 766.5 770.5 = 22.3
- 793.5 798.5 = 20.8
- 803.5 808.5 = 20.5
